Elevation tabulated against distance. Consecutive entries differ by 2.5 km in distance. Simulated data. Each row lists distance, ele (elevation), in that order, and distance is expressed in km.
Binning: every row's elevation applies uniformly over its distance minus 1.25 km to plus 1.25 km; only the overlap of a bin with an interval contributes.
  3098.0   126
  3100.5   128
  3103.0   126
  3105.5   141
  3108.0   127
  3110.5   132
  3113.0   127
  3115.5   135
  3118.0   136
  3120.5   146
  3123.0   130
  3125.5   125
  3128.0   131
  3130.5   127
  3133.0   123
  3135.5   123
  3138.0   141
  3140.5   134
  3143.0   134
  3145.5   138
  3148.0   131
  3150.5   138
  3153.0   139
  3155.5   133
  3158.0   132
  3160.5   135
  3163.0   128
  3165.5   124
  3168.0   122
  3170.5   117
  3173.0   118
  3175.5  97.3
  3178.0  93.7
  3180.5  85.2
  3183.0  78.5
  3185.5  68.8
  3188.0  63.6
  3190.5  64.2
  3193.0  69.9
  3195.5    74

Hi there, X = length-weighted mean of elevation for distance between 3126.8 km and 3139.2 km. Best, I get 129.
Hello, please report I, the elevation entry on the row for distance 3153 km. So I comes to 139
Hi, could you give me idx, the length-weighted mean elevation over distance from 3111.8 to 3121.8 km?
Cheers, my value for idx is 136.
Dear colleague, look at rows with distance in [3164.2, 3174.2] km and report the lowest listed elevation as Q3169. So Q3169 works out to 117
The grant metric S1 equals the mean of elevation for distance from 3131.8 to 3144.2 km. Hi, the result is 131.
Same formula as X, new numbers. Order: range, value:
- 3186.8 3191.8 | 64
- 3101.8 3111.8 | 132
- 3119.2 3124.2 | 138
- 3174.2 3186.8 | 84.7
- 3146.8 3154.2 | 136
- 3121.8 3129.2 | 129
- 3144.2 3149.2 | 135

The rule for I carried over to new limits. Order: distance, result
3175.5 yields 97.3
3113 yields 127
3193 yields 69.9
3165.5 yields 124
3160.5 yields 135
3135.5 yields 123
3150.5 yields 138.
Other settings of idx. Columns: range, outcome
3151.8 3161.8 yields 135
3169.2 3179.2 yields 107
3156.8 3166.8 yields 130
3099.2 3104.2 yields 127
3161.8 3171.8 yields 123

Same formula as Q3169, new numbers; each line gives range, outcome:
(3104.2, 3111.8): 127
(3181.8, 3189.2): 63.6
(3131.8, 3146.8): 123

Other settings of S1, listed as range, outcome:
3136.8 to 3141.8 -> 137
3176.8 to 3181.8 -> 89.3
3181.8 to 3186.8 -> 73.5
